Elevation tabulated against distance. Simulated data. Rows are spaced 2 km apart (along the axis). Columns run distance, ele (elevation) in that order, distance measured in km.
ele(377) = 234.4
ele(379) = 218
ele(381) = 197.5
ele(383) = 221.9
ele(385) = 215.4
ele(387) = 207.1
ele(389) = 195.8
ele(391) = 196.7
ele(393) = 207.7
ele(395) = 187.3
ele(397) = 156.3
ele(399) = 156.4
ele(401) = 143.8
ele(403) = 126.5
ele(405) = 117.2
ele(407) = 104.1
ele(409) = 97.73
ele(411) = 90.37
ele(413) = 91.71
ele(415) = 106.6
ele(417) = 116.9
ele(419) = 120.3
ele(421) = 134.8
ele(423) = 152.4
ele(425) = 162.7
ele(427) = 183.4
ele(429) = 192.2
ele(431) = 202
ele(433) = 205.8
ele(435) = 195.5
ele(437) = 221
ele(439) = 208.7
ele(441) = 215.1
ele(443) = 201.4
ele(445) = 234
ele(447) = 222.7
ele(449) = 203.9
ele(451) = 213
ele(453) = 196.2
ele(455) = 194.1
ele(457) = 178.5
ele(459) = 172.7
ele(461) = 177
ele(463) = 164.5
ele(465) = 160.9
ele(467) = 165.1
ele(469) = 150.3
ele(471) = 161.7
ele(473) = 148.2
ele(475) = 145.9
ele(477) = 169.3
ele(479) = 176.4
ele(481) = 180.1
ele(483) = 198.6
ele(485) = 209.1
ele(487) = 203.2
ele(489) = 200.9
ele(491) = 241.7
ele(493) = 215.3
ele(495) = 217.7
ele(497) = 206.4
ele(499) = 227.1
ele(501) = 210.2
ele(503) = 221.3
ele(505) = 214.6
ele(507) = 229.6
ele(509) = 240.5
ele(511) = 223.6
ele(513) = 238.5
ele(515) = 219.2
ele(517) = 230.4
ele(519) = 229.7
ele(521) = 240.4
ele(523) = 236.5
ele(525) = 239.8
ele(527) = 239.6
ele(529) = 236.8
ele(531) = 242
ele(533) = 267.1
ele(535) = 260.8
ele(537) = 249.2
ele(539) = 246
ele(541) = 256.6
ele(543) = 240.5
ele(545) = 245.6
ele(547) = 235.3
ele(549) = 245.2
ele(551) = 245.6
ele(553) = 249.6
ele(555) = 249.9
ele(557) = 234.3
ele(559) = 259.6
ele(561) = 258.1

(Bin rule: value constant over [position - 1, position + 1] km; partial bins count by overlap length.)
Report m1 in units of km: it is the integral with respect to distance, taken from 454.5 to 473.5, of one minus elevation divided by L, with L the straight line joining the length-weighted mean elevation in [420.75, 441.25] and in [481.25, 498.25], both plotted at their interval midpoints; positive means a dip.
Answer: 3.2 km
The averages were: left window 190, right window 210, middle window 167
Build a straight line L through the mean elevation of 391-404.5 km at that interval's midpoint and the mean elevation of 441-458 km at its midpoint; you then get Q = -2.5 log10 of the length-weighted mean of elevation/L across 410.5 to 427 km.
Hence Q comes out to 0.392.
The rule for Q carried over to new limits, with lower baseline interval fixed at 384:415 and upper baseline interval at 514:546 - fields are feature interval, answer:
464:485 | 0.21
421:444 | -0.10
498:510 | 0.00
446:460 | -0.05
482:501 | 0.01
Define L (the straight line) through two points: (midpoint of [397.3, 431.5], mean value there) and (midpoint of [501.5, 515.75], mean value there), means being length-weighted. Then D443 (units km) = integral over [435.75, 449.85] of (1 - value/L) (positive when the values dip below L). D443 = -4.6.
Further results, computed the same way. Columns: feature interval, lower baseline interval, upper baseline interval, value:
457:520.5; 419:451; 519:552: 6.8 km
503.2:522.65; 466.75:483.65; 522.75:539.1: -0.8 km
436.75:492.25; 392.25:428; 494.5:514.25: -1.5 km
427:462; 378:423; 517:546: -3.2 km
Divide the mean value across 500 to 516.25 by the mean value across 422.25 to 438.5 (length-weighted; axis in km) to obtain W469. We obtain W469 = 1.18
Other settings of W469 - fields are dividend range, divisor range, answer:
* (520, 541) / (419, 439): 1.36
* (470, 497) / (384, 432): 1.25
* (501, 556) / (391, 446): 1.49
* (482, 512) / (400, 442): 1.43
